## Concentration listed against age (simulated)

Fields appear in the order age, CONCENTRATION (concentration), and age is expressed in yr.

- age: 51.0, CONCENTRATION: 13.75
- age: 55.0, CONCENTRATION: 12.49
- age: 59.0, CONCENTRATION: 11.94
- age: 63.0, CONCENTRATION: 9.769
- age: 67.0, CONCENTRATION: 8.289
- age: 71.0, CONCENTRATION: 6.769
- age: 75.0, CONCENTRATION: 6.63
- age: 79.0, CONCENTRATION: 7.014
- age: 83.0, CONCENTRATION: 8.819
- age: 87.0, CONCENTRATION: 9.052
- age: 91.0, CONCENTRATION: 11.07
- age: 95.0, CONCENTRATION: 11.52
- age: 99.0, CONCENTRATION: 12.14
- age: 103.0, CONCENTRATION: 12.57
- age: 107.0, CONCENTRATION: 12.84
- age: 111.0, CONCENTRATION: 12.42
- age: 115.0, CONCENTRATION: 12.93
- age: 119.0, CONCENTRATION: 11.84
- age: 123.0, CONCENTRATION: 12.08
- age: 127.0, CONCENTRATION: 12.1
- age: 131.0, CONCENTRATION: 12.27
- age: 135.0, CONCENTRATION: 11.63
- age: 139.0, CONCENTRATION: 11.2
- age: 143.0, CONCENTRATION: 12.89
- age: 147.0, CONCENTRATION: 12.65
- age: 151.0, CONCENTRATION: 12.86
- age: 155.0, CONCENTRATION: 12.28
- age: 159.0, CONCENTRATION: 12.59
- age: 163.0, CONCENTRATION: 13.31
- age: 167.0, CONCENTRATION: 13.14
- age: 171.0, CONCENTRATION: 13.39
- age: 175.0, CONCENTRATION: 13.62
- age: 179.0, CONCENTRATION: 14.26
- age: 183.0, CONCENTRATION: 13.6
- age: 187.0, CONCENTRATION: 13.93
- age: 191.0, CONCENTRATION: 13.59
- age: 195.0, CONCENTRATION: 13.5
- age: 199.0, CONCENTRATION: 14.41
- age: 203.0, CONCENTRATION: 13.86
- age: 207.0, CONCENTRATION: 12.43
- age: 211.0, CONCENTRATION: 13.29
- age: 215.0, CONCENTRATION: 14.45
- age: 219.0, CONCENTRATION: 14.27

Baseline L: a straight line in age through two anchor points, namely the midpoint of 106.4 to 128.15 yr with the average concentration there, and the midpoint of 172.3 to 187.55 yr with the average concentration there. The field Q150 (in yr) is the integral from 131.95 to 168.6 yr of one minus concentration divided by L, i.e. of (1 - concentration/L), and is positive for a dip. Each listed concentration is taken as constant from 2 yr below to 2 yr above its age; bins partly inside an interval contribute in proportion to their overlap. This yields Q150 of 1.78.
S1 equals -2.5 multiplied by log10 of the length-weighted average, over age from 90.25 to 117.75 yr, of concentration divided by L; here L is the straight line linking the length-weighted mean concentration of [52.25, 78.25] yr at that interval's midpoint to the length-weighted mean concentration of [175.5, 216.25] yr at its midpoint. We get -0.154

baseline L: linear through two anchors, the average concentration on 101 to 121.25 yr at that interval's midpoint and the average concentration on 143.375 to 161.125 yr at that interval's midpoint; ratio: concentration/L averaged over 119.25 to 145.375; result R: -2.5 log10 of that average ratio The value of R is 0.05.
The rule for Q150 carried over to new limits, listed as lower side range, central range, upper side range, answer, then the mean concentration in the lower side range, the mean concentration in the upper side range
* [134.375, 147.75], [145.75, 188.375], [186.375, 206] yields -1.2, 12.1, 13.8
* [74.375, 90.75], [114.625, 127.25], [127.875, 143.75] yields -1.4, 8.32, 11.9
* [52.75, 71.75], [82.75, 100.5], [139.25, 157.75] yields 0.5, 10.1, 12.5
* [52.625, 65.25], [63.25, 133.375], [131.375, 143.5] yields 6.3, 11.4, 11.8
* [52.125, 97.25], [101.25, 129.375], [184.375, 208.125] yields -3.9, 9.5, 13.7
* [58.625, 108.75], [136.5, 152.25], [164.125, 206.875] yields -0.3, 9.8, 13.7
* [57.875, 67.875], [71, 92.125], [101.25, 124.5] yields 5.3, 10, 12.5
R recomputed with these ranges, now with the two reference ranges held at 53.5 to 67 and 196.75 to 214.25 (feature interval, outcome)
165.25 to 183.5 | -0.05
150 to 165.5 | -0.01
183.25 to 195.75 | -0.03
